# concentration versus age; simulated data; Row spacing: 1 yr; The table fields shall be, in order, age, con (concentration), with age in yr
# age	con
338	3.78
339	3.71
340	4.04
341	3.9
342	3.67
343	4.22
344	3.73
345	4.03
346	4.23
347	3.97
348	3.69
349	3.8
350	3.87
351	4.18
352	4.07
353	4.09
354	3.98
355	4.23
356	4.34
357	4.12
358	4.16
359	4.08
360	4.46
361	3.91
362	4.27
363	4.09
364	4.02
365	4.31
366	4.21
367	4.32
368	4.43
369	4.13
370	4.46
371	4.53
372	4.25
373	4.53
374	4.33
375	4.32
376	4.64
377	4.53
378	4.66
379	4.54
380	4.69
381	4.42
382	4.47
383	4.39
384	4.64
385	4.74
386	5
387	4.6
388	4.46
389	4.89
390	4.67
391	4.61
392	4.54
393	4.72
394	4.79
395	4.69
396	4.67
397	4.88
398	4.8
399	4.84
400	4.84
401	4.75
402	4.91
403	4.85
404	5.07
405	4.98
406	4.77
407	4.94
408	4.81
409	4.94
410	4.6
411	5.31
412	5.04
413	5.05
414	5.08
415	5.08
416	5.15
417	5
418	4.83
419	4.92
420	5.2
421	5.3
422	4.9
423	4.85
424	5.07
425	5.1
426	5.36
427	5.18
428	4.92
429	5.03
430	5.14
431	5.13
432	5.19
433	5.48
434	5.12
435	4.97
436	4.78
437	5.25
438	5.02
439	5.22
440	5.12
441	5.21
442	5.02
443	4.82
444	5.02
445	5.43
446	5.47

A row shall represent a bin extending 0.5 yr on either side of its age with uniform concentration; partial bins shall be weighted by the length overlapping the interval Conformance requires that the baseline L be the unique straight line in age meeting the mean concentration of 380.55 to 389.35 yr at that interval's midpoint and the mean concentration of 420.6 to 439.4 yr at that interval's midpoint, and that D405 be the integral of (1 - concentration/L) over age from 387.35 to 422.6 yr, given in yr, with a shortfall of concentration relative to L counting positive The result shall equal -0.33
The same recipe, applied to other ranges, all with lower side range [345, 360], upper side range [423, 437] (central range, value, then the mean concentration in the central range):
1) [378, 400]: -0.5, 4.67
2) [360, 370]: 0.1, 4.21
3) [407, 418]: -0.3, 5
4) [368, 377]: -0.1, 4.41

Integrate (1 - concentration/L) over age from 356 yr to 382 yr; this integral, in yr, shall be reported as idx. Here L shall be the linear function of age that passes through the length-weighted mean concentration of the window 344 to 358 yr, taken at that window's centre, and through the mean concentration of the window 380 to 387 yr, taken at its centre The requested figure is 0.1 yr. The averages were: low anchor 4.04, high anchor 4.62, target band 4.34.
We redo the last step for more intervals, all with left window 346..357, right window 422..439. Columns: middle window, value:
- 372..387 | -0.48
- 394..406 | -0.39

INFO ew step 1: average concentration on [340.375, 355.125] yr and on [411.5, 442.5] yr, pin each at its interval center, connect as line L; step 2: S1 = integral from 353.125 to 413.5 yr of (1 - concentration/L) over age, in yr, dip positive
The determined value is -1.3 yr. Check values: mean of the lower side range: 3.97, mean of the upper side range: 5.09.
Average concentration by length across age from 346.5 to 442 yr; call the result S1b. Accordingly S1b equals 4.68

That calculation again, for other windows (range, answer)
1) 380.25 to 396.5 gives 4.64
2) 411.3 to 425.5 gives 5.04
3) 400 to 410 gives 4.87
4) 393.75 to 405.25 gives 4.84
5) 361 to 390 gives 4.45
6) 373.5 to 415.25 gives 4.75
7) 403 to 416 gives 4.97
